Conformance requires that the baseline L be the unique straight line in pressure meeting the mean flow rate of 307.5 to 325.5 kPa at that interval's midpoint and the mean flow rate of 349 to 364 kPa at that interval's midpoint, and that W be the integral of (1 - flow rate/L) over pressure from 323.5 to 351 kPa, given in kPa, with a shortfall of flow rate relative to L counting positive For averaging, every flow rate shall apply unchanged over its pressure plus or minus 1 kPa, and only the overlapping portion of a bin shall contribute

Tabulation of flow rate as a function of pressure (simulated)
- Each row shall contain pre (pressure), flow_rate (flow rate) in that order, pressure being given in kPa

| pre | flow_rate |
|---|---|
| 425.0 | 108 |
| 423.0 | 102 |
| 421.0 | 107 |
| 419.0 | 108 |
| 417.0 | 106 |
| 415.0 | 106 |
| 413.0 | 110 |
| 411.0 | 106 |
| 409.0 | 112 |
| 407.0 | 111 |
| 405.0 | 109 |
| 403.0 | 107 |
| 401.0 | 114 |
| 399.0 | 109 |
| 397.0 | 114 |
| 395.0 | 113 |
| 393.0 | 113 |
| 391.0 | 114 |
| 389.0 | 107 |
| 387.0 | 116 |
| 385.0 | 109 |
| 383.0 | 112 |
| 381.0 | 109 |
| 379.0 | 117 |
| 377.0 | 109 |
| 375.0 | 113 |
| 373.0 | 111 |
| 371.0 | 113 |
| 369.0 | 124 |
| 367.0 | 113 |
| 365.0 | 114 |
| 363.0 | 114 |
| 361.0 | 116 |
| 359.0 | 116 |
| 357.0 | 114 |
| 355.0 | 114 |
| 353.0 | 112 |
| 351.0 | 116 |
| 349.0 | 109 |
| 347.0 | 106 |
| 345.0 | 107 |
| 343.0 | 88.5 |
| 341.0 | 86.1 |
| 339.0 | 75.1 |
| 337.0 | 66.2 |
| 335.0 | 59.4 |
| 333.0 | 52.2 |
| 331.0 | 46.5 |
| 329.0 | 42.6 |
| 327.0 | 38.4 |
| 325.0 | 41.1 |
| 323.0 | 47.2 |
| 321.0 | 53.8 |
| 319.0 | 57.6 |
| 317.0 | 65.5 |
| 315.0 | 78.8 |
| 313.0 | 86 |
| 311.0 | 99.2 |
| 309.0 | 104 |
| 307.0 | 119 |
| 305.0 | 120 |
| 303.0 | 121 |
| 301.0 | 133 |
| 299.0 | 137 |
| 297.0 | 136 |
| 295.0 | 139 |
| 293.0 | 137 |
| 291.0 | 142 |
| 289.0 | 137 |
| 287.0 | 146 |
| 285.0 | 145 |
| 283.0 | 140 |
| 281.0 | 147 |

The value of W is 7.0 kPa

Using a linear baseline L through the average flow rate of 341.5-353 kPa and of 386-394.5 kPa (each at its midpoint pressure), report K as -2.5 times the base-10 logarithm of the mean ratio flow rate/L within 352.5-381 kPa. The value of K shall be -0.06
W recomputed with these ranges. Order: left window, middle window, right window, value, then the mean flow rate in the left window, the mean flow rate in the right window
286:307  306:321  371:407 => 5.2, 134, 112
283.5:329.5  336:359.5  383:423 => 1.1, 102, 110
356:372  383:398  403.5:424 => -0.1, 116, 108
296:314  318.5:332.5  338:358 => 8.1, 117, 103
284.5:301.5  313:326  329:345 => 5.1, 139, 68.6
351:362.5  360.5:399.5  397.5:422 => -0.3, 115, 109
